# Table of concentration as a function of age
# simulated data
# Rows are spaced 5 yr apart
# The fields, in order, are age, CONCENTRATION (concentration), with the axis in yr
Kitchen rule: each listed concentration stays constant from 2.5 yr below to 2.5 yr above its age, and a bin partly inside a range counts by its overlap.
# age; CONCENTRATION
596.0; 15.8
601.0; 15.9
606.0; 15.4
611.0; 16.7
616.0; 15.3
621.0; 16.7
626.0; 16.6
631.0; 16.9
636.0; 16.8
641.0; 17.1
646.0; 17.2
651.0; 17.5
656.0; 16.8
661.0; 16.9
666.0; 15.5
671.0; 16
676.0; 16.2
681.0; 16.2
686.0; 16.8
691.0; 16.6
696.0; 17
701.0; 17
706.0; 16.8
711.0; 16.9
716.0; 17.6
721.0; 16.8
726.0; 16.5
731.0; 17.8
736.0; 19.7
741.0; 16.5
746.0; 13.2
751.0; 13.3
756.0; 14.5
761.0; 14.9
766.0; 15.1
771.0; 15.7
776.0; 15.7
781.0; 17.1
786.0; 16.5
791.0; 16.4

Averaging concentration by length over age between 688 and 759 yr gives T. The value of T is 16.4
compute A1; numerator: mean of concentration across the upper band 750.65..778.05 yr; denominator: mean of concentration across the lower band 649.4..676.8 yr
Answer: 0.91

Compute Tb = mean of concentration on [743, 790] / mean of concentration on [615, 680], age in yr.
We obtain 0.91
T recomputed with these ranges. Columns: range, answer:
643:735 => 16.8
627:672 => 16.8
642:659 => 17.2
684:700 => 16.8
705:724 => 17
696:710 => 16.9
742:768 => 14.3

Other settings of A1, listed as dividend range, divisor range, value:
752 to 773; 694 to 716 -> 0.88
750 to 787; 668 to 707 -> 0.93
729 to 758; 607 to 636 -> 0.96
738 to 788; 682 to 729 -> 0.91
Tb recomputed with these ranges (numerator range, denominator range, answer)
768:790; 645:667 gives 0.96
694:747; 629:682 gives 1.02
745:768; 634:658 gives 0.83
